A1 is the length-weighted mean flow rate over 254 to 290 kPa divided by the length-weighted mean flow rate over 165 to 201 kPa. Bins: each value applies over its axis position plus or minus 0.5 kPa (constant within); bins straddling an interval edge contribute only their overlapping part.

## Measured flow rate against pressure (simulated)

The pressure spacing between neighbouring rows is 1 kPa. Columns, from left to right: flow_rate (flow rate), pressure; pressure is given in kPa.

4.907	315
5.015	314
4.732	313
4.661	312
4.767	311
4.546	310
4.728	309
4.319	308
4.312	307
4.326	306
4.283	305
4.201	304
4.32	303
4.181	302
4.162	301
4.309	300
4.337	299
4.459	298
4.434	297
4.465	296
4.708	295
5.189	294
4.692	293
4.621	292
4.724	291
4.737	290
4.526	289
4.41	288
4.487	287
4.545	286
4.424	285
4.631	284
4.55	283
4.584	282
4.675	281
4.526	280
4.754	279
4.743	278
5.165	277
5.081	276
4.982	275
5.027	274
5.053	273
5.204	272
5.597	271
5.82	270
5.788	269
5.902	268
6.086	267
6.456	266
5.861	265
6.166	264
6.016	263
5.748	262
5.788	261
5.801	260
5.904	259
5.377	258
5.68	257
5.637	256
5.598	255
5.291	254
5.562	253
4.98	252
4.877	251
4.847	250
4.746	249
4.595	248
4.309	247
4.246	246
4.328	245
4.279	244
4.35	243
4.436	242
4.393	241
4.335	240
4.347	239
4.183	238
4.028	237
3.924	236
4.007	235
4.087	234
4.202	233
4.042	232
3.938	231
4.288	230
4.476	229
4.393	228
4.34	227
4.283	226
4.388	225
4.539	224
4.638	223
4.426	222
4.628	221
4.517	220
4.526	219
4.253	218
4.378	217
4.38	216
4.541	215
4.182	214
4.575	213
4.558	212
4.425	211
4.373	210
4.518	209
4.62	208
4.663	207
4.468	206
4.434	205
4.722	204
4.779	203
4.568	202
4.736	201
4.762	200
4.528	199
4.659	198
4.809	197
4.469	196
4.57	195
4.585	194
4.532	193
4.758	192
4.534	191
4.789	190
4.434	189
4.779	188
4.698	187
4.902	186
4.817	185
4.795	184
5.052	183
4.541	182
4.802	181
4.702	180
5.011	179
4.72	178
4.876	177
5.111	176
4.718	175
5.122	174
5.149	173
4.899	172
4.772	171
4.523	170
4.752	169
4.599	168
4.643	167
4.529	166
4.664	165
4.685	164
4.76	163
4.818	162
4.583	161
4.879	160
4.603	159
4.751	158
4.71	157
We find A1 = 1.11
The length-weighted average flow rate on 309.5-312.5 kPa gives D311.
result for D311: 4.66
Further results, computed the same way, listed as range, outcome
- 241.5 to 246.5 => 4.33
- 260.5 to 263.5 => 5.85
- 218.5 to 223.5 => 4.55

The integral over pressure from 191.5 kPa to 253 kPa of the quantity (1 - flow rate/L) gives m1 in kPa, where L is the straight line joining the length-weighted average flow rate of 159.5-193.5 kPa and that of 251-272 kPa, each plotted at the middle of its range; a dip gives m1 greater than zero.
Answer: 9.4 kPa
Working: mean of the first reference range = 4.76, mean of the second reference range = 5.72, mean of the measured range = 4.46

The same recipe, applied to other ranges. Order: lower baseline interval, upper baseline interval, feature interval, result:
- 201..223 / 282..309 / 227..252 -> 0.93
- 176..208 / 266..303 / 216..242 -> 2.45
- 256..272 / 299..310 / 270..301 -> 1.85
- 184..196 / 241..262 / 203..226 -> 1.54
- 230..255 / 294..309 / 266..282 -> -3.00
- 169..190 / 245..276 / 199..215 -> 1.47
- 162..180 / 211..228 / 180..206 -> -0.24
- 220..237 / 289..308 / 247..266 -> -4.82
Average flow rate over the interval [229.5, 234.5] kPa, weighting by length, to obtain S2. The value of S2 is 4.11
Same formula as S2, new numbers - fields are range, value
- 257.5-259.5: 5.64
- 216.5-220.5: 4.42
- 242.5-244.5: 4.31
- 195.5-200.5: 4.65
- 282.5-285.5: 4.54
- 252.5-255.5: 5.48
